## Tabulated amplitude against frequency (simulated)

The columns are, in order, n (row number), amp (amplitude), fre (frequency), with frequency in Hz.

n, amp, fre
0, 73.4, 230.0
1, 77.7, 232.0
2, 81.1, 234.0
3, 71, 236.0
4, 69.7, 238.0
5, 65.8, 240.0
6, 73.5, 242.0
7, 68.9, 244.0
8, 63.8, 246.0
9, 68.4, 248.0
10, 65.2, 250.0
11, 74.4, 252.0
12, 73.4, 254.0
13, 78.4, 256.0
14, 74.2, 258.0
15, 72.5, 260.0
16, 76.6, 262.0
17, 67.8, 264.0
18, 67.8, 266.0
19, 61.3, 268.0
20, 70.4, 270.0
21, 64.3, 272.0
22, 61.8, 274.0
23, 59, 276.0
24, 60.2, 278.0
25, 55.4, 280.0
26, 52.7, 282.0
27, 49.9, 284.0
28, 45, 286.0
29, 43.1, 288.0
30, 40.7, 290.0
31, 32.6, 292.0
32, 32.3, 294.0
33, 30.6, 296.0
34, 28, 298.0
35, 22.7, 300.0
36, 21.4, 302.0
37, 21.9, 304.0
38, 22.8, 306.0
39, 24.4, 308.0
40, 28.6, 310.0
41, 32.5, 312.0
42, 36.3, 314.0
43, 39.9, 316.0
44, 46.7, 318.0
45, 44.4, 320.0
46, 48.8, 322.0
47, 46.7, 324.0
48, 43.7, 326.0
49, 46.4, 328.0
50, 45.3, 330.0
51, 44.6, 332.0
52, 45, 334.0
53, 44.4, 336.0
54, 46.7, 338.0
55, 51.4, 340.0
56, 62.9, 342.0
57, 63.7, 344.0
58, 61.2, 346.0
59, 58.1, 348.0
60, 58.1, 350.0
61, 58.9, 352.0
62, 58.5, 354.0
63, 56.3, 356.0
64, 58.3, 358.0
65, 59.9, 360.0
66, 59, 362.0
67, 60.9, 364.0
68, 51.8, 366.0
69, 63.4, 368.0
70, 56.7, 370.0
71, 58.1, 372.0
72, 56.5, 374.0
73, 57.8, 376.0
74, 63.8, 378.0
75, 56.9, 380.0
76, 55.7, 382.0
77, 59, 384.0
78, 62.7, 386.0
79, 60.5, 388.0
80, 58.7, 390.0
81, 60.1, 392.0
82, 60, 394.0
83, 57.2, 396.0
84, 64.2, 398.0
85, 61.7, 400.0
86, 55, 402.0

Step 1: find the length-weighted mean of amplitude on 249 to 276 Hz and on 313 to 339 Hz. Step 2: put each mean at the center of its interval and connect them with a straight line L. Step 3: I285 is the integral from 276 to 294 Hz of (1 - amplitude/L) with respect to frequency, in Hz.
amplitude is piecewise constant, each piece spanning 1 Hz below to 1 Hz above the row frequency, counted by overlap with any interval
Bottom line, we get 4.04 Hz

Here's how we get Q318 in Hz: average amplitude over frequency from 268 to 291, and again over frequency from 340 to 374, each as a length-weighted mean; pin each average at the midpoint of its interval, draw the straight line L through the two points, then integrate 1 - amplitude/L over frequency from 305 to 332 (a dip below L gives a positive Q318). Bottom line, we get 8.5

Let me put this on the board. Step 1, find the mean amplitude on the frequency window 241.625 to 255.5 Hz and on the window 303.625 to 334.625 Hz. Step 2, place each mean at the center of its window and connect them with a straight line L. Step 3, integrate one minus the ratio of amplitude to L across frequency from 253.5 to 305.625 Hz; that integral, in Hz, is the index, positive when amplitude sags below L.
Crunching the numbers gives 5.4 Hz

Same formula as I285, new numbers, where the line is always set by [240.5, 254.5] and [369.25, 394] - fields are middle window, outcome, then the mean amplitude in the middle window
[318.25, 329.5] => 3.1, 46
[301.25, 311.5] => 6.4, 24.3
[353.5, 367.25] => 0.6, 57.9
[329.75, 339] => 2.6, 45.2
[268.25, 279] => 0.7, 63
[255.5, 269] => -0.5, 71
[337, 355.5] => 1.2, 57.7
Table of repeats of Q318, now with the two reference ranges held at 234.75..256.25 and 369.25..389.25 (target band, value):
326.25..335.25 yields 2.5 Hz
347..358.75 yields 0.6 Hz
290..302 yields 6.6 Hz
